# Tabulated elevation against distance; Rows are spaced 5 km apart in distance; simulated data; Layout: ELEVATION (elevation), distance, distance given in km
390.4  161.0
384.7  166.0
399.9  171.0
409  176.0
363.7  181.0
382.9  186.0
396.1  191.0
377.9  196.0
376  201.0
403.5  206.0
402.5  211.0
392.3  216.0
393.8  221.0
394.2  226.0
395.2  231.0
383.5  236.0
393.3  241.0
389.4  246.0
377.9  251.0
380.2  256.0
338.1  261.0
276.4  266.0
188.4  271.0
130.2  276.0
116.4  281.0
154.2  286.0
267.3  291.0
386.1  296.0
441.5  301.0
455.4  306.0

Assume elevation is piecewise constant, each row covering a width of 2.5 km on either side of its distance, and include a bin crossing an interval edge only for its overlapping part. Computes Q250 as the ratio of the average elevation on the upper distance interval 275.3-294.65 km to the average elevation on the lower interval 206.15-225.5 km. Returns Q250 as 0.46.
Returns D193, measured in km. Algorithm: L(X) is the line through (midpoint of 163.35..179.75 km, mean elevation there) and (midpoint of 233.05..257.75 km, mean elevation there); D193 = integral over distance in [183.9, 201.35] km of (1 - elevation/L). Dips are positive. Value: 0.4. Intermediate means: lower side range 395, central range 384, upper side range 385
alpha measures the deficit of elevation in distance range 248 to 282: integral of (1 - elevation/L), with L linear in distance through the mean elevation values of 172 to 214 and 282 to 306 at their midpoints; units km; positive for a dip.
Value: 7.3 km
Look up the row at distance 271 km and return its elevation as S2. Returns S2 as 188.4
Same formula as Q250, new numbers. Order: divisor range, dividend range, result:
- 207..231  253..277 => 0.69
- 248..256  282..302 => 0.76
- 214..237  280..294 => 0.49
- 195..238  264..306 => 0.66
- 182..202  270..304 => 0.64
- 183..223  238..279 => 0.79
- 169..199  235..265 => 0.96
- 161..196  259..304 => 0.66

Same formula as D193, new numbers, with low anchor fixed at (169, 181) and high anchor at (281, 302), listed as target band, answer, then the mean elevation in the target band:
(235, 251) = -2.90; 388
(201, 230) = -3.25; 395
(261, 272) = 1.55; 262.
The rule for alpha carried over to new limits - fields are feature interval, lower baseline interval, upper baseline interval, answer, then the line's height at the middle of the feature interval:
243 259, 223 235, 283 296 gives -2.1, 338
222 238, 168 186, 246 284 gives -3.9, 315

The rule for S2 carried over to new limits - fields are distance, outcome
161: 390.4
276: 130.2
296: 386.1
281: 116.4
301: 441.5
